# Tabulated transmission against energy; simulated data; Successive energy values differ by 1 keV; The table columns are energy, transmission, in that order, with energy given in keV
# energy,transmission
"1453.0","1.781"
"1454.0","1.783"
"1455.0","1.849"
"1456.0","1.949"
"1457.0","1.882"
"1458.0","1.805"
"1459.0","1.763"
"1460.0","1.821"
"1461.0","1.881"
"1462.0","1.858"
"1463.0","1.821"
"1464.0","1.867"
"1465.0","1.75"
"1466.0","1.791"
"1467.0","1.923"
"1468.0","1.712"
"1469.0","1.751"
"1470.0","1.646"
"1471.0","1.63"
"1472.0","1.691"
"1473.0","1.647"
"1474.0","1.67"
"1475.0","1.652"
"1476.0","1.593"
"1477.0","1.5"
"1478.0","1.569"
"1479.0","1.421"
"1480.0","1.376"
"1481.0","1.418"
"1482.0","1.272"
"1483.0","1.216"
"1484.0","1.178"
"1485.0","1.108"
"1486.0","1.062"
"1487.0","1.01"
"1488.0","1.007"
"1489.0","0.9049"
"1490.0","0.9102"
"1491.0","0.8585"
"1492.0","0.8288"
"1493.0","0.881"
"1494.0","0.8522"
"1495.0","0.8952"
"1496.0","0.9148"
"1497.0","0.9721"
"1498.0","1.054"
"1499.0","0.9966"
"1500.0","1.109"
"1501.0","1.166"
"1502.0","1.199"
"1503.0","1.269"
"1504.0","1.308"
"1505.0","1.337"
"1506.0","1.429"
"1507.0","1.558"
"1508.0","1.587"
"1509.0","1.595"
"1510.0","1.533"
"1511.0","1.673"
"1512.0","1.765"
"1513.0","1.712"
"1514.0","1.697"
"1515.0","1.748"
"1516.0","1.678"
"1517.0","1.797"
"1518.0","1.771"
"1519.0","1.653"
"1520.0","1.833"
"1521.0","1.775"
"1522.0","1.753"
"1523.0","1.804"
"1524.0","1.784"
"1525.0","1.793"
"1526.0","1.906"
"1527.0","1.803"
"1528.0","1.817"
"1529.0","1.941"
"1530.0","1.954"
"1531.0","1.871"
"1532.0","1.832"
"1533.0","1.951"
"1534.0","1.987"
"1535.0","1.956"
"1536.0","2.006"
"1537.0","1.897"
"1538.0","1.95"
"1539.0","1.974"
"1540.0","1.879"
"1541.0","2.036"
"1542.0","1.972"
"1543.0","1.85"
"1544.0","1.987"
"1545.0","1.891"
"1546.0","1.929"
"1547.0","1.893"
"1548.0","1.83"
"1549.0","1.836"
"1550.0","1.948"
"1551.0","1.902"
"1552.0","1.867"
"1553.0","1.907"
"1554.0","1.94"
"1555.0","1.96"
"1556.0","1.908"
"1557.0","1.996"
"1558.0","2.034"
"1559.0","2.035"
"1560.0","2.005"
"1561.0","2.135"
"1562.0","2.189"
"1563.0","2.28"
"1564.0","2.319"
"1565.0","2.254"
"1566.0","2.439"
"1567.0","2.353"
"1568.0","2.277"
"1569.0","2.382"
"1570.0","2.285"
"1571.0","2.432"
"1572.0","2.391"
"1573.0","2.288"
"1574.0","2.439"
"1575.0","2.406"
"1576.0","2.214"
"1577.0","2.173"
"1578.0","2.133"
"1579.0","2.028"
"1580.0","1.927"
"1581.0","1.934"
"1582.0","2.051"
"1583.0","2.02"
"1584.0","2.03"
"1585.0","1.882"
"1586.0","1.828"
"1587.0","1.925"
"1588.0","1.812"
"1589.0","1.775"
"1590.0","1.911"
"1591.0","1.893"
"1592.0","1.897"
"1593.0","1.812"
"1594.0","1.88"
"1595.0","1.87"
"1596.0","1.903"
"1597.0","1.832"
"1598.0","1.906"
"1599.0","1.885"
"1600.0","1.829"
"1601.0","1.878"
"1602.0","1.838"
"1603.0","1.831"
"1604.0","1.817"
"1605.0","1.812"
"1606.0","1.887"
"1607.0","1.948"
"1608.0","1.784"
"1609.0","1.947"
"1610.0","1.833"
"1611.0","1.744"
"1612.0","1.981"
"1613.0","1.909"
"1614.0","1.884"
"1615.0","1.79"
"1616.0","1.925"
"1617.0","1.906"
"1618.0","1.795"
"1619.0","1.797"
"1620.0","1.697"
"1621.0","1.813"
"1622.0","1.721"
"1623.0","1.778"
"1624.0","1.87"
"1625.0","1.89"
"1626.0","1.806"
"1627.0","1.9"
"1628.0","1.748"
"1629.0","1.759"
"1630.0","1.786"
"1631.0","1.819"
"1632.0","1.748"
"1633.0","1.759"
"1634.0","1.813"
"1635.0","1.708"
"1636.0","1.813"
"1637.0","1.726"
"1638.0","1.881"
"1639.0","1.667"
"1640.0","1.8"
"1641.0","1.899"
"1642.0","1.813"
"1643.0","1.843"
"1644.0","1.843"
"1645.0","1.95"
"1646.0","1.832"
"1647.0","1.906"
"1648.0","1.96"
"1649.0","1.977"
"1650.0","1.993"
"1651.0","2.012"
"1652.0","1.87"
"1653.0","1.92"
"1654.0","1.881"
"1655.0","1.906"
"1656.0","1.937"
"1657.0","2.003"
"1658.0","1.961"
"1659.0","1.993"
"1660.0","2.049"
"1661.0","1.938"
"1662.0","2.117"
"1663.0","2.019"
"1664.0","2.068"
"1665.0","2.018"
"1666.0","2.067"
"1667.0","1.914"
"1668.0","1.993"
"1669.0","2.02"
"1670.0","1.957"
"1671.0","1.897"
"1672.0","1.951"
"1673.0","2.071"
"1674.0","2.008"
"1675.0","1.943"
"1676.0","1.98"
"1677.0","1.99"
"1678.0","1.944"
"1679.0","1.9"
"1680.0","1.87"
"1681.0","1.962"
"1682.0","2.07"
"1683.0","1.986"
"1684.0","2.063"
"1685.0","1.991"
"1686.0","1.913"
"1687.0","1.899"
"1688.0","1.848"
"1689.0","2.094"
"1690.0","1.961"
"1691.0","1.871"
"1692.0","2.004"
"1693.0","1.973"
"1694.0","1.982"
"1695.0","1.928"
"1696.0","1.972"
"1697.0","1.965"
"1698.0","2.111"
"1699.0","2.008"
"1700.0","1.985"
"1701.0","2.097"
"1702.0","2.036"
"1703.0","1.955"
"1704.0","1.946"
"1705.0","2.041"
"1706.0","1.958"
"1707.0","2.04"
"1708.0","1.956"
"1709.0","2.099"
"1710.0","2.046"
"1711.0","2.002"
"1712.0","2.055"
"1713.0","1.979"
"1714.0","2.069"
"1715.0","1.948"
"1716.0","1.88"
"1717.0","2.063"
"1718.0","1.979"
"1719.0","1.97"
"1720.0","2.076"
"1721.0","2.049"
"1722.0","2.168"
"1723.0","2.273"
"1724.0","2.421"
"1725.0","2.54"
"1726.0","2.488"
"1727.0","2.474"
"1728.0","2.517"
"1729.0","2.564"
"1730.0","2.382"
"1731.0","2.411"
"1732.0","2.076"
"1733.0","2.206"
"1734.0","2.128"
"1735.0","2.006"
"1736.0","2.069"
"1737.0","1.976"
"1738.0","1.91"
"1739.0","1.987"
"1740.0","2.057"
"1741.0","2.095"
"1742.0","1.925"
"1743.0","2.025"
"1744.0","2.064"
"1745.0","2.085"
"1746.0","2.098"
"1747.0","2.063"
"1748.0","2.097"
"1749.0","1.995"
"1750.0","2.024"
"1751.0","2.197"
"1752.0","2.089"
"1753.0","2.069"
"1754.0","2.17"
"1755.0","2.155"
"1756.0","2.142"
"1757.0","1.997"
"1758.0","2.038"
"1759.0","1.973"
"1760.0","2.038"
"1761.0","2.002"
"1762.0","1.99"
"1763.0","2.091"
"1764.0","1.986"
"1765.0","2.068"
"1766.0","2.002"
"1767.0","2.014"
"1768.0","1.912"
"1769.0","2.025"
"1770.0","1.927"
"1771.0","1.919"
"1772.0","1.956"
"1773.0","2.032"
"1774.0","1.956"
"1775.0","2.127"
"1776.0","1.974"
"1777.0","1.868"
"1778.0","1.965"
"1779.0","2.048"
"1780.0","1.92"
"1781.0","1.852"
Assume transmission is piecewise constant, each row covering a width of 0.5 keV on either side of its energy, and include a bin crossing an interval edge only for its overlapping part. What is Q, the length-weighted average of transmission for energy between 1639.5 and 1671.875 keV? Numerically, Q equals 1.95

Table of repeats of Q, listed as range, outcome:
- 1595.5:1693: 1.9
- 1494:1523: 1.45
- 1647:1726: 2.01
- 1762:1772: 1.99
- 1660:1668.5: 2.02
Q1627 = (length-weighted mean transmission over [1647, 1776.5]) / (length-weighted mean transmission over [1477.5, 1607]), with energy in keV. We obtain 1.2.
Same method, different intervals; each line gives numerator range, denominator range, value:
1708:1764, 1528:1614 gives 1.06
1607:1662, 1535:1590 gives 0.91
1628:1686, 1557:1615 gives 0.95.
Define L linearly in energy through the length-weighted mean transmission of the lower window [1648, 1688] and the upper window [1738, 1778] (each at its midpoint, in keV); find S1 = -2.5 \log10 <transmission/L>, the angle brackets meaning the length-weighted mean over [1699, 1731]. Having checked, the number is -0.07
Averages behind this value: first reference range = 1.97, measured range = 2.13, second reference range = 2.03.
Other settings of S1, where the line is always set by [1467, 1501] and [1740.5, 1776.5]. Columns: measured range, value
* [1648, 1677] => -0.13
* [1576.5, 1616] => -0.20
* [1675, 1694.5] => -0.08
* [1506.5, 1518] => -0.24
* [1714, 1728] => -0.13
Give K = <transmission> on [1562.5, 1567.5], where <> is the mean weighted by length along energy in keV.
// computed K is 2.33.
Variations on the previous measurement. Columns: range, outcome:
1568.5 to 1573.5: 2.36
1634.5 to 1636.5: 1.76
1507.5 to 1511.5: 1.6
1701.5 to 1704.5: 1.98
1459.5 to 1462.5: 1.85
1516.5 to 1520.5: 1.76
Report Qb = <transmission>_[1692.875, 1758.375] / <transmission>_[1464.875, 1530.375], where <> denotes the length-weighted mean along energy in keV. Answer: 1.4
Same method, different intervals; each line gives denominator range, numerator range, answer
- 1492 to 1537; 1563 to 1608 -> 1.30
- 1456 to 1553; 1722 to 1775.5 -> 1.32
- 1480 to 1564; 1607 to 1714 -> 1.18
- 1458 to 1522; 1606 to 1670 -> 1.30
